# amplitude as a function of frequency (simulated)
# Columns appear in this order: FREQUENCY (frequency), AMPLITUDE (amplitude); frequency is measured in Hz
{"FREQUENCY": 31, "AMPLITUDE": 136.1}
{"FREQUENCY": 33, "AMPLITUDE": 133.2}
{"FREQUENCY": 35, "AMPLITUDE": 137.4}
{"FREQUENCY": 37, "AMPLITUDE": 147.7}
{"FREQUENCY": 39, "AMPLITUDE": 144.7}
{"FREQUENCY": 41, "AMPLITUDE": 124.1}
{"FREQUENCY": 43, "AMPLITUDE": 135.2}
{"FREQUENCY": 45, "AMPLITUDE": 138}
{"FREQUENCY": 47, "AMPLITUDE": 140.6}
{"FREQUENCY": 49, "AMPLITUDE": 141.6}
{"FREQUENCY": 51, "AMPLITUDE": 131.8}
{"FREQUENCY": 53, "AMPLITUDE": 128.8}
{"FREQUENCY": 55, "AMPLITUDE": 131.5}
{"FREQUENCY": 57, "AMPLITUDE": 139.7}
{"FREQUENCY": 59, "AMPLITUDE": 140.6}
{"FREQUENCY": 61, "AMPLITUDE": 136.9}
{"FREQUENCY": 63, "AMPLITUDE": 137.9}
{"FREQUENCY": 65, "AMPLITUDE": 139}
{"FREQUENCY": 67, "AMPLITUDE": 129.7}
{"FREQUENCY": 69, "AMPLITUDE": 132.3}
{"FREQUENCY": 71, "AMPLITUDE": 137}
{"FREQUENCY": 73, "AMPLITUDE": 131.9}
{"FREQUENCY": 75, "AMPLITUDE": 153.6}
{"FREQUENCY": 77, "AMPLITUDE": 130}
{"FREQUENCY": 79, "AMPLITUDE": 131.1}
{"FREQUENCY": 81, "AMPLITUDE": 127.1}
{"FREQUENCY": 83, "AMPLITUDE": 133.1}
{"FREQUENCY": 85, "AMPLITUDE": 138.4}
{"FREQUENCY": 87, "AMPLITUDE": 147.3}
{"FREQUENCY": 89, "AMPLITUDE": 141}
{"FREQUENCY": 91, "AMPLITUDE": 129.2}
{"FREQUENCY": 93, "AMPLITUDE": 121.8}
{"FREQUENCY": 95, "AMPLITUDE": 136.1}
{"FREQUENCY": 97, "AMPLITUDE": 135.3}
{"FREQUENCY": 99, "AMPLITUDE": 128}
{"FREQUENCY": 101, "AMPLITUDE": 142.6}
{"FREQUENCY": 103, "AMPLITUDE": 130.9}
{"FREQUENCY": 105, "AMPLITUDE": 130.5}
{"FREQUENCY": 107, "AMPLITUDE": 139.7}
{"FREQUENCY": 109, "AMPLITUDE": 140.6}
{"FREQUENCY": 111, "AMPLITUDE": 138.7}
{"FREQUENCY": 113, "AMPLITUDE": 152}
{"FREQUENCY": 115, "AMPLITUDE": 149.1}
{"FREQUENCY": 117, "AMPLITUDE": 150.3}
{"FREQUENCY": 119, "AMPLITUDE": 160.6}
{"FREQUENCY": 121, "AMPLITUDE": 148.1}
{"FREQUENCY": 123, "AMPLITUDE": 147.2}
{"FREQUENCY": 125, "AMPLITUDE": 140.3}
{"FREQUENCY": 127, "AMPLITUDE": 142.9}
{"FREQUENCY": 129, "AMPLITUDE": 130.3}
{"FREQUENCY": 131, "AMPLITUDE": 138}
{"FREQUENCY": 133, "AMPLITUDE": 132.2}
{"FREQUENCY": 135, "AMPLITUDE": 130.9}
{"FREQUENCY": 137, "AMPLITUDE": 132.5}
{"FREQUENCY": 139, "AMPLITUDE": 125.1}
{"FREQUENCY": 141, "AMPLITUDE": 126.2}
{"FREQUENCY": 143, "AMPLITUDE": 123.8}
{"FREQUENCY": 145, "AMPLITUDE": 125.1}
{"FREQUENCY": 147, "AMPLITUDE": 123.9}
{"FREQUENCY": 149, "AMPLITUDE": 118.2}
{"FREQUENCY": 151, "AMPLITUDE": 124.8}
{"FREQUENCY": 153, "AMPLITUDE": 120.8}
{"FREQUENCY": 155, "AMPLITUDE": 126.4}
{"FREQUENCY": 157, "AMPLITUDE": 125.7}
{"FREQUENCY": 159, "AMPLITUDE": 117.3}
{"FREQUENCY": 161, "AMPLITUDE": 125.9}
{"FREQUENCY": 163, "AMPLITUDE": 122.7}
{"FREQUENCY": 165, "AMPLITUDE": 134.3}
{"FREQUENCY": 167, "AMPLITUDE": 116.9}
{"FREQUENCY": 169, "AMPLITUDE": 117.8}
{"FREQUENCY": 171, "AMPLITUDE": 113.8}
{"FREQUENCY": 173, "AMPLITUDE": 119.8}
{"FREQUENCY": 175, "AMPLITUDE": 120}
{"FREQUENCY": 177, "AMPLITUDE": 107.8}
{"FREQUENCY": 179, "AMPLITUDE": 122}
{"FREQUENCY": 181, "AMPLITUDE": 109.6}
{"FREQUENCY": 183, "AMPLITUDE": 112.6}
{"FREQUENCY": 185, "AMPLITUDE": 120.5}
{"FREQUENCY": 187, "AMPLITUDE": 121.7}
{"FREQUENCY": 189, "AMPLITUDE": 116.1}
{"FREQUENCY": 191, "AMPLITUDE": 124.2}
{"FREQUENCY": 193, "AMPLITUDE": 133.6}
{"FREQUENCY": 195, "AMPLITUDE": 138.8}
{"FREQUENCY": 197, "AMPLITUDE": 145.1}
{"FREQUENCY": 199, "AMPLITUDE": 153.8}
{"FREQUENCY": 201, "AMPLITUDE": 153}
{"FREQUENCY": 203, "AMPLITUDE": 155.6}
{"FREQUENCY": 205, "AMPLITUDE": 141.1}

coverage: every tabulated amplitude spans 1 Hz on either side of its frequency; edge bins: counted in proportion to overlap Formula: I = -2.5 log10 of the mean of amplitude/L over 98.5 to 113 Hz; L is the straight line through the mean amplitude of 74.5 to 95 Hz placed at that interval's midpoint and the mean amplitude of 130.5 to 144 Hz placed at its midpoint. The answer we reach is -0.04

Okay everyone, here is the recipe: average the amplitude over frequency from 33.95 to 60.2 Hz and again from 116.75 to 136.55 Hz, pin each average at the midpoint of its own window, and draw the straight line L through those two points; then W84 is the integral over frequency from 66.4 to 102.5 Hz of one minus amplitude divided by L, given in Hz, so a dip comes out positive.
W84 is 1.1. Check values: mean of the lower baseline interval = 137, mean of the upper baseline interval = 142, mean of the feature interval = 135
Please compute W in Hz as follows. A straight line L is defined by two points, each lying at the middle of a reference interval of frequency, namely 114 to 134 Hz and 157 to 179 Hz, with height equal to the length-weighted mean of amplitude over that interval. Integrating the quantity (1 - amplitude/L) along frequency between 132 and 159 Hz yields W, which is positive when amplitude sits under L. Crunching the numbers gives 1.36 Hz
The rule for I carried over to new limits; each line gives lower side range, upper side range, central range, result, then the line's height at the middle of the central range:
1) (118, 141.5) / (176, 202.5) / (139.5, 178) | 0.10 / 133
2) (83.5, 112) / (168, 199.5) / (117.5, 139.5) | -0.07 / 131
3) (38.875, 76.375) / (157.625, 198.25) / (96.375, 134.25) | -0.09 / 130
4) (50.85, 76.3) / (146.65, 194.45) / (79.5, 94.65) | -0.01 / 133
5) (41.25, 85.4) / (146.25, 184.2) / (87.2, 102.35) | -0.03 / 131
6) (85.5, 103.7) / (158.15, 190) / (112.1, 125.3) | -0.16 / 130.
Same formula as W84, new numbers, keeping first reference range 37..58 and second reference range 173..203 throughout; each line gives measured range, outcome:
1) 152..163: 0.5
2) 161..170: 0.4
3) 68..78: -0.2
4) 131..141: 0.0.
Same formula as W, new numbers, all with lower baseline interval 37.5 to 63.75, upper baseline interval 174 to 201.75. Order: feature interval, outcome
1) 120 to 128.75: -0.81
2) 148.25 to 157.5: 0.44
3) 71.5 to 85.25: -0.04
